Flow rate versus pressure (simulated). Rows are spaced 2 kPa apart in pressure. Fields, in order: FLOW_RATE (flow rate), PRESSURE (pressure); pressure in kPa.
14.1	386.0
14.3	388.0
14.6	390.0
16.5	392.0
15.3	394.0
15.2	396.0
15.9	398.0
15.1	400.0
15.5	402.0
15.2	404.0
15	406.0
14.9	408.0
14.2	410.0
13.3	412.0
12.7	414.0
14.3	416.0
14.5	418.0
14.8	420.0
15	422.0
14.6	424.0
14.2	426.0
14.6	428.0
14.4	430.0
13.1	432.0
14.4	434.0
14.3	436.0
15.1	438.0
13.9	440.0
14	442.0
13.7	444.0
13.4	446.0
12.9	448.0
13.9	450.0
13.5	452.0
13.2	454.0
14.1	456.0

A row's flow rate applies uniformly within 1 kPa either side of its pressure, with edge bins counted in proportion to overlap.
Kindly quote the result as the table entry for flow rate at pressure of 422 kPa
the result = 15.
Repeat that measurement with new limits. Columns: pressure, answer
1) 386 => 14.1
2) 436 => 14.3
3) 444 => 13.7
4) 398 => 15.9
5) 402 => 15.5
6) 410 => 14.2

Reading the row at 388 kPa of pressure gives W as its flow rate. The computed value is 14.3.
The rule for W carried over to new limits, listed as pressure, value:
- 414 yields 12.7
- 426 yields 14.2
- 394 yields 15.3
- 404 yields 15.2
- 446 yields 13.4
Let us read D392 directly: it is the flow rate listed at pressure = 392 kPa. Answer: 16.5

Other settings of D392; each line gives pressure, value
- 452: 13.5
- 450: 13.9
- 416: 14.3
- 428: 14.6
